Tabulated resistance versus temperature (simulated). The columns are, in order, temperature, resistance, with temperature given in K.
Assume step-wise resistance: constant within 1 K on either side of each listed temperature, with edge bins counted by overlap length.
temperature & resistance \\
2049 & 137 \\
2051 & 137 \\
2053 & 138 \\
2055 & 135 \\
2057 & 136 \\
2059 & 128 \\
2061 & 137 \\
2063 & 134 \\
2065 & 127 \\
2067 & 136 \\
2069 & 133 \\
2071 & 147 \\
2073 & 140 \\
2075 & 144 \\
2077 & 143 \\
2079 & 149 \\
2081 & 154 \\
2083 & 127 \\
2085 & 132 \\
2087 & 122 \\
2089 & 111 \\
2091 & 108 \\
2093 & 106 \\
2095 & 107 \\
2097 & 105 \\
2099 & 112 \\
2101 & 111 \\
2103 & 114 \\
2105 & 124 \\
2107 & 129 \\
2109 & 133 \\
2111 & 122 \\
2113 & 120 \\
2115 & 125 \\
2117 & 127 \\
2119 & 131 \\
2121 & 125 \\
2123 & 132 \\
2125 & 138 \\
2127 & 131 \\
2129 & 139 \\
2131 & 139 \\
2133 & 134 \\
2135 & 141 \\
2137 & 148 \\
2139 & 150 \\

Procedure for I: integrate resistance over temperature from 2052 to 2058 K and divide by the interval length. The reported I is 136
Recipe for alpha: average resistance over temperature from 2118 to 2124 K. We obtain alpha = 129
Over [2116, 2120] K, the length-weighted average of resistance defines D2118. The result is 129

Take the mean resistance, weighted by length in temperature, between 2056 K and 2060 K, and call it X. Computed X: 132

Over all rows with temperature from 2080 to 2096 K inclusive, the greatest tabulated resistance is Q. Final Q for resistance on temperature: 154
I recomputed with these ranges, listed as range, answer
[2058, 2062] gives 132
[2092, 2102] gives 108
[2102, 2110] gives 125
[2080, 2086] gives 138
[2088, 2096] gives 108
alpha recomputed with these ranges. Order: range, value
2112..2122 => 126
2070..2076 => 144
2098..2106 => 115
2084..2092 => 118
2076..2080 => 146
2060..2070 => 133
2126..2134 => 136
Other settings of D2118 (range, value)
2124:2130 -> 136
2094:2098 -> 106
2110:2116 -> 122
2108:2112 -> 128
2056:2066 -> 132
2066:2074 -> 139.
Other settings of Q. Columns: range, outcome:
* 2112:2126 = 138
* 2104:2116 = 133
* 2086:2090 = 122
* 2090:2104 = 114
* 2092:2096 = 107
